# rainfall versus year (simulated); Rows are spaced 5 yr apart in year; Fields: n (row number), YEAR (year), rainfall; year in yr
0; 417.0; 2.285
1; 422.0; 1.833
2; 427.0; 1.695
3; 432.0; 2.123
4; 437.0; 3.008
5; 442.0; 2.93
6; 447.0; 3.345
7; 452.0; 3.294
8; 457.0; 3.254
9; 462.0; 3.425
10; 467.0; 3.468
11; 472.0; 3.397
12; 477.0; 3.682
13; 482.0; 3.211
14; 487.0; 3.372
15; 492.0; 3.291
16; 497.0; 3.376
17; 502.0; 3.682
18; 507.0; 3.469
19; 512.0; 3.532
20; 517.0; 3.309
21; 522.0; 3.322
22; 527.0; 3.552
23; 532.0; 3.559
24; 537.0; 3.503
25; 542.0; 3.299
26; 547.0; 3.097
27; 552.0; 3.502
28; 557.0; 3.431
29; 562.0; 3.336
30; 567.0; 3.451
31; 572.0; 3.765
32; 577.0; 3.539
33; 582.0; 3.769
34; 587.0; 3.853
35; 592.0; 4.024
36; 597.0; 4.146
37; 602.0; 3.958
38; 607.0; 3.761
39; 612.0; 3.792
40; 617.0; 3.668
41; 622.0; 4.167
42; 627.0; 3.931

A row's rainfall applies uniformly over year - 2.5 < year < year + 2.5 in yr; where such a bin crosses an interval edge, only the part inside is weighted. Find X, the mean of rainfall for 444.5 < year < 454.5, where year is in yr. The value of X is 3.32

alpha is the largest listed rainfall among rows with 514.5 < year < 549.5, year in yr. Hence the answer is 3.559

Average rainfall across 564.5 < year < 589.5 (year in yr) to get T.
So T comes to 3.68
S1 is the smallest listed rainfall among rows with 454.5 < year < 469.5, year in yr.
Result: 3.254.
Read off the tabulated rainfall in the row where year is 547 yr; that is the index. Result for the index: 3.097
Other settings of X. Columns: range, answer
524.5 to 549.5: 3.4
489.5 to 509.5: 3.45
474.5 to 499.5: 3.39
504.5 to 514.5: 3.5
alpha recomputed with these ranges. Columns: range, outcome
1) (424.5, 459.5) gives 3.345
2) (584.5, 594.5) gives 4.024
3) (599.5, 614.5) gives 3.958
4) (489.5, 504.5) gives 3.682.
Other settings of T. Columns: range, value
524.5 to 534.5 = 3.56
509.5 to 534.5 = 3.45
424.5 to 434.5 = 1.91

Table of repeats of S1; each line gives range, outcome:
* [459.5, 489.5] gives 3.211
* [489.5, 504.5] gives 3.291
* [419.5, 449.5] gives 1.695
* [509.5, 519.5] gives 3.309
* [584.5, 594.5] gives 3.853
